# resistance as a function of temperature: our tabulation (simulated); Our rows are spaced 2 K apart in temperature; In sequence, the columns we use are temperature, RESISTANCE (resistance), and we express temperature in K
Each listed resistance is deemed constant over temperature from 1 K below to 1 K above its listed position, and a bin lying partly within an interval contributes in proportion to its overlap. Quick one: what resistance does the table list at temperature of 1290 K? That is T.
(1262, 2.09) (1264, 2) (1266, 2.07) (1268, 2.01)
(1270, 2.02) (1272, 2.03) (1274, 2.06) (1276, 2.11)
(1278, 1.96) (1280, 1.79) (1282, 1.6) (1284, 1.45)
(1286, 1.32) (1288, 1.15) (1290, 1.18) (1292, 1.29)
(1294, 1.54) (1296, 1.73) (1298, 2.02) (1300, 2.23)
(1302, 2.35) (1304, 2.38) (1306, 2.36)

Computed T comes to 1.18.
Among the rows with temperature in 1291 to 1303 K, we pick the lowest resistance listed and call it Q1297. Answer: 1.29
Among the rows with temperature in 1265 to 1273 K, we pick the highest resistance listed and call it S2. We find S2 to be 2.07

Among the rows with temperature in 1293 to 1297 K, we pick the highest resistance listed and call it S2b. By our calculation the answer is 1.73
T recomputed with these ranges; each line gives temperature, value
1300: 2.23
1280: 1.79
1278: 1.96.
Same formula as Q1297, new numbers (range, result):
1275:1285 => 1.45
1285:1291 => 1.15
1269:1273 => 2.02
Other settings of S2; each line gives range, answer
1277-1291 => 1.96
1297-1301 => 2.23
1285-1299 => 2.02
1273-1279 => 2.11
